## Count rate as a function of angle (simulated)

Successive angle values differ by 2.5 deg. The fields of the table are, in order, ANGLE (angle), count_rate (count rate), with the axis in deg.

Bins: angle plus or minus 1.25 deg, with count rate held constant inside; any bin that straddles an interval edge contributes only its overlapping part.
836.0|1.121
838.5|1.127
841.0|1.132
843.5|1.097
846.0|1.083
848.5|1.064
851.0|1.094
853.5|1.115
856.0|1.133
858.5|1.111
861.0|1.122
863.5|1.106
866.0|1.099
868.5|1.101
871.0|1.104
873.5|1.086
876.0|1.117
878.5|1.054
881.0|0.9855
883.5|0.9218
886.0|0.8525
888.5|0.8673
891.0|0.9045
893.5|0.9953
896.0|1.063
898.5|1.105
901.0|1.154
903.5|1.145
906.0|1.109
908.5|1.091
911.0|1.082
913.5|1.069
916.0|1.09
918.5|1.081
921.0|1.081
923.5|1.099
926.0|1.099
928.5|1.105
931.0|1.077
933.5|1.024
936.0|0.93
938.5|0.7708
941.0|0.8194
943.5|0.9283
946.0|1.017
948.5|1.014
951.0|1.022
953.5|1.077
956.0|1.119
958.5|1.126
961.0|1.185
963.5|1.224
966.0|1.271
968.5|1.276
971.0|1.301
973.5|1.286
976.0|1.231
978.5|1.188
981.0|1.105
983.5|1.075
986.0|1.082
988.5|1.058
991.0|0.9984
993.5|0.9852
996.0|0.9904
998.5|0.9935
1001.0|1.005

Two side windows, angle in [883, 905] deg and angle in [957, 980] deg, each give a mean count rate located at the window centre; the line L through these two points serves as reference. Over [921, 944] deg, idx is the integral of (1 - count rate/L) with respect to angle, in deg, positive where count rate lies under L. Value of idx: 2.6 deg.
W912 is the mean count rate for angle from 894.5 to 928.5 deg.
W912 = 1.1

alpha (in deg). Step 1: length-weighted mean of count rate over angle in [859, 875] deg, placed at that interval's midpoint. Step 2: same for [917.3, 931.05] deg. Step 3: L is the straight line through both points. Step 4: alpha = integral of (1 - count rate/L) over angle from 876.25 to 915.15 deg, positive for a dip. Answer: 2.4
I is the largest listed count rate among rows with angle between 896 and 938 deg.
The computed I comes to 1.154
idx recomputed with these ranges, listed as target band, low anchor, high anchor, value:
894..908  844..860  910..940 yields -0.6 deg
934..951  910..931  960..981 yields 3.4 deg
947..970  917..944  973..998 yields -2.1 deg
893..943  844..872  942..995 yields 2.9 deg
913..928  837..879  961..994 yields 0.6 deg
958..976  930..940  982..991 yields -4.0 deg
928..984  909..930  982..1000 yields -2.1 deg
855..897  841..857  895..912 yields 2.6 deg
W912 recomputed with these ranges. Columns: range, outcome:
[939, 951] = 0.942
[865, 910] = 1.04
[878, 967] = 1.04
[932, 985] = 1.09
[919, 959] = 1.02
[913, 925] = 1.09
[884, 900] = 0.966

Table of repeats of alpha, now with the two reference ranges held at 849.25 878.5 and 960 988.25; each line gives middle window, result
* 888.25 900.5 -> 1.34 deg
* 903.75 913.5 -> 0.40 deg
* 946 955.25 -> 1.09 deg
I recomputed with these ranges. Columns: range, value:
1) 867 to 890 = 1.117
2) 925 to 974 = 1.301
